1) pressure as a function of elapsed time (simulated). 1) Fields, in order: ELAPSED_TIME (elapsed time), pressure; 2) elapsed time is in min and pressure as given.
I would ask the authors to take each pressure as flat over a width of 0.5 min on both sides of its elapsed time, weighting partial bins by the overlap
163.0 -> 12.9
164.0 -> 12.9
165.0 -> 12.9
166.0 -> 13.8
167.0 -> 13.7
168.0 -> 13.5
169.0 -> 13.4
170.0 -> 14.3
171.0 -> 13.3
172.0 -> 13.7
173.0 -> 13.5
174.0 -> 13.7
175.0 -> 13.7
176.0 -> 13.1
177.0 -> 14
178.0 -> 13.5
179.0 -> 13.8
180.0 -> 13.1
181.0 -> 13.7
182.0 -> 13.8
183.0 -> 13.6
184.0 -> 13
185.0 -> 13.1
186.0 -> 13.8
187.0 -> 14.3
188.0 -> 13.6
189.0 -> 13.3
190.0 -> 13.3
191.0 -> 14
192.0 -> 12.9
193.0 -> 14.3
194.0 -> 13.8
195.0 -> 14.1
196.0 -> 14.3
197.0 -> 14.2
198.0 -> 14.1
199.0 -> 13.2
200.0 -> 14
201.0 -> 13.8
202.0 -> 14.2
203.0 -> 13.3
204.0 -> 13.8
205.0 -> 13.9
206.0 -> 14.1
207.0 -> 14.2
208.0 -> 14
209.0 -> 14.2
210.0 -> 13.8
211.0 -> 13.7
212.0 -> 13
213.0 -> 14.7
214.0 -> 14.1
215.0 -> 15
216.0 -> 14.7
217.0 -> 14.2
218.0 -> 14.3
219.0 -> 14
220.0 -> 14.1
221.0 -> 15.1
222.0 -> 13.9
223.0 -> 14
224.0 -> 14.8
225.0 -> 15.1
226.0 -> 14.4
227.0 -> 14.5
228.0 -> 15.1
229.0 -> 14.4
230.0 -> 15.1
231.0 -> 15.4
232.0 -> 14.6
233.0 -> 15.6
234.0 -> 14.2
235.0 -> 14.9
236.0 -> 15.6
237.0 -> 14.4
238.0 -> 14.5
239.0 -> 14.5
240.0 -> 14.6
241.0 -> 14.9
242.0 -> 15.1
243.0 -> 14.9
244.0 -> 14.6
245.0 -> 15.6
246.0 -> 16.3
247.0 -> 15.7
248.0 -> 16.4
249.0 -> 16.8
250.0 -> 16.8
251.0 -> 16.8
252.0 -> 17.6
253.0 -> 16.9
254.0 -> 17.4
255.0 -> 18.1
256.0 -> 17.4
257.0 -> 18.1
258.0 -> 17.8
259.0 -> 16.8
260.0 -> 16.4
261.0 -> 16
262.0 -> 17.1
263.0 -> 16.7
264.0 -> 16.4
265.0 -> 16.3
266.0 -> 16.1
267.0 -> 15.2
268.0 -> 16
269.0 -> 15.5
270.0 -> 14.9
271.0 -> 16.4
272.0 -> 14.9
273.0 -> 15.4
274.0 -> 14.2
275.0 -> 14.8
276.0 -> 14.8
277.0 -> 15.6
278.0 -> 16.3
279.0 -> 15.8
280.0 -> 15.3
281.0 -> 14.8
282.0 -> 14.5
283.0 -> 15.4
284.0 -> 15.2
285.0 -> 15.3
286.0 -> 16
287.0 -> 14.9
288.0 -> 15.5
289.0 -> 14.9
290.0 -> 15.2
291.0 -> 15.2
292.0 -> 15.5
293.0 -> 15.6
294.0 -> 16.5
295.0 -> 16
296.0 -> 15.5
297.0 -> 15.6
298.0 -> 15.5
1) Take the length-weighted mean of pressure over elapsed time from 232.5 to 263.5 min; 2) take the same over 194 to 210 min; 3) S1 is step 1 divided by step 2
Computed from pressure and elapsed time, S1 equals 1.2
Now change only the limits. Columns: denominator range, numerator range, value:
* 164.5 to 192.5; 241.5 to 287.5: 1.18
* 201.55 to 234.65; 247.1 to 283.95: 1.12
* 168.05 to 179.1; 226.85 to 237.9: 1.09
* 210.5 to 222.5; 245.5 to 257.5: 1.20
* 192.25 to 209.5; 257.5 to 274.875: 1.15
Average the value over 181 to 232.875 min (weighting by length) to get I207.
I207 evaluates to 14.1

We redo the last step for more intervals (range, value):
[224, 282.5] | 15.7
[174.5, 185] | 13.5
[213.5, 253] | 15.1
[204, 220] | 14.1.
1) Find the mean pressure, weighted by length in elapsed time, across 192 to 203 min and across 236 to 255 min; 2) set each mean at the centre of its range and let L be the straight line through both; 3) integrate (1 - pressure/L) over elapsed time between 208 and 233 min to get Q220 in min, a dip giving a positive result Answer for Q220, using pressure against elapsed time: 0.7 min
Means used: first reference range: 13.9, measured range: 14.4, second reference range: 15.8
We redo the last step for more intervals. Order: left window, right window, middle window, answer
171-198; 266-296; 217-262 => -2.7 min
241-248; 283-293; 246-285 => -1.9 min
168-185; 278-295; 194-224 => 0.1 min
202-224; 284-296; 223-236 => -0.4 min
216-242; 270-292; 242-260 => -2.1 min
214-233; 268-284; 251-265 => -1.9 min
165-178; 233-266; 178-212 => 1.4 min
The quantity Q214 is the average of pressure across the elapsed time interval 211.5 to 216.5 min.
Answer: 14.3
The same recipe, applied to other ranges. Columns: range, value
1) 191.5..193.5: 13.6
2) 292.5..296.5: 15.9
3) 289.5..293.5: 15.4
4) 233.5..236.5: 14.9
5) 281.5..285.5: 15.1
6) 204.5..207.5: 14.1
